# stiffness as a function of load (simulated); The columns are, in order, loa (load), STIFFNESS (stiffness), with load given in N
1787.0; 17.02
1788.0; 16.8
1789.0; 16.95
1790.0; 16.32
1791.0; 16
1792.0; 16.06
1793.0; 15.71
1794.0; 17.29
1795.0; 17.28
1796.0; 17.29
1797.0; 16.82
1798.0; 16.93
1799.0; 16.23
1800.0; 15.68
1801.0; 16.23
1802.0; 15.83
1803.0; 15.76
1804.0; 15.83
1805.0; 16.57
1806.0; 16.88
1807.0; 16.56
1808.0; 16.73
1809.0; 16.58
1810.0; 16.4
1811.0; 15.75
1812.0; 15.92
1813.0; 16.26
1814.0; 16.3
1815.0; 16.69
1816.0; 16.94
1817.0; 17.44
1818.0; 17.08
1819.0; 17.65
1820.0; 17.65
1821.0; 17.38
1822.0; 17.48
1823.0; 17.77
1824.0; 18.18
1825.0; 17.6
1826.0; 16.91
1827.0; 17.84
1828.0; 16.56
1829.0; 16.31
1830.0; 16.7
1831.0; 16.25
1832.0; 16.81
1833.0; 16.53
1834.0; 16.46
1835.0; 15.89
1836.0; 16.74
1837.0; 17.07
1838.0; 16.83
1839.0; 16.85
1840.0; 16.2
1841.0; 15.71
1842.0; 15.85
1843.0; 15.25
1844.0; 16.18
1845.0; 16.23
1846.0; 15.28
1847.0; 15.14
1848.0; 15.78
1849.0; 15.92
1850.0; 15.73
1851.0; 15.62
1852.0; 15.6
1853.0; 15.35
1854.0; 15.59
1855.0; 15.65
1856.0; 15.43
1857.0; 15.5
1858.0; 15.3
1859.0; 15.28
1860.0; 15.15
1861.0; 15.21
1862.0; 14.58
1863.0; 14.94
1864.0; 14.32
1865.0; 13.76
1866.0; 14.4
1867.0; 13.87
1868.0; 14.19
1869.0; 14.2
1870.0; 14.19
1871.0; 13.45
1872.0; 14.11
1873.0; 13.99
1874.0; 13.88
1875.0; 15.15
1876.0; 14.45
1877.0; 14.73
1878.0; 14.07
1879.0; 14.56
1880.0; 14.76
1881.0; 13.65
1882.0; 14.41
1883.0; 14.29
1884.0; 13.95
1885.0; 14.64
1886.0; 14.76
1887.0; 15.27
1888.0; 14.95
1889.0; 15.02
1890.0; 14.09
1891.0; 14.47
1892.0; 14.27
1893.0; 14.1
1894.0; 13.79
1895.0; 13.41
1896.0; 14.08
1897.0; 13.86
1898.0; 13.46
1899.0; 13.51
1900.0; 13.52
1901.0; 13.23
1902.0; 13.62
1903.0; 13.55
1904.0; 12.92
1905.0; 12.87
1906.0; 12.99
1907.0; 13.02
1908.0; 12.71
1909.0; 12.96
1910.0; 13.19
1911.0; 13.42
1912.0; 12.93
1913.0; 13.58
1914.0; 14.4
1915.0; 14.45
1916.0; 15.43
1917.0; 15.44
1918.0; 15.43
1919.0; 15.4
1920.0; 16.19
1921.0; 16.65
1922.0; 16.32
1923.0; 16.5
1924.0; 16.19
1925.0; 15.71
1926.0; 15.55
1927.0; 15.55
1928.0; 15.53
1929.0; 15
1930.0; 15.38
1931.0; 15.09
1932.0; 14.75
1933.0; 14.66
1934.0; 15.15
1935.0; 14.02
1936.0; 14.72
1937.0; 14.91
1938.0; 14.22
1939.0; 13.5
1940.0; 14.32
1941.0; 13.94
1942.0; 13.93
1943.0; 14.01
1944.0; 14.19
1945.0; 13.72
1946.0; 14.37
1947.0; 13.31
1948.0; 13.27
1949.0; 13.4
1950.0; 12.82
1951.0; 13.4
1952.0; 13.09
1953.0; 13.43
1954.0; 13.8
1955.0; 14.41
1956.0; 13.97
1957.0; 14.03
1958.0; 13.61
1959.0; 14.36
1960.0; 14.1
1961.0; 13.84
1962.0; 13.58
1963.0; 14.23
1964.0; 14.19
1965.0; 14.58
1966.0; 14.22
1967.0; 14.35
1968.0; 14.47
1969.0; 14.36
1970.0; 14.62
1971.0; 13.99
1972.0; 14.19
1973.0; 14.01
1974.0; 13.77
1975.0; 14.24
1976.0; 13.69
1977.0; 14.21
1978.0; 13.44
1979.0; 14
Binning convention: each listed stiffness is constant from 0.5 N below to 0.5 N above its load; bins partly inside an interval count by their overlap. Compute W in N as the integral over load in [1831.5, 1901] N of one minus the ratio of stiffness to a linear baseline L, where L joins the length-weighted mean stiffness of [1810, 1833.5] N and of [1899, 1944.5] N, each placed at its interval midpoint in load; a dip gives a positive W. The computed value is 4.02 N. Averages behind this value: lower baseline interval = 16.9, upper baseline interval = 14.5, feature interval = 14.9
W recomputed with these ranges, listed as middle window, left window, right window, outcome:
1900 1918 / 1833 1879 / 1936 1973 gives 1.2 N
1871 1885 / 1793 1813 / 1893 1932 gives 0.7 N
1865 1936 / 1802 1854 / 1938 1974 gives 3.0 N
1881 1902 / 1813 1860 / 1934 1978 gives 1.6 N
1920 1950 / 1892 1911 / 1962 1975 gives -2.0 N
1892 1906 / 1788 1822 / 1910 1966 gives 1.4 N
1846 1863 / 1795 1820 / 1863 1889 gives -0.4 N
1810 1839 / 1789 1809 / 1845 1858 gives -1.6 N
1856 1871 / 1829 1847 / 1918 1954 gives 1.1 N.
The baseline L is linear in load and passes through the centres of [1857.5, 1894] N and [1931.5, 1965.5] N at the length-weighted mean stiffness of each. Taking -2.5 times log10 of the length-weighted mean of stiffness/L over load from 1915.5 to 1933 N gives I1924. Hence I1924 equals -0.11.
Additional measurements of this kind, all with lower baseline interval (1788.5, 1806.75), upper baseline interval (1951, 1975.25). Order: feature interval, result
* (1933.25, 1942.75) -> 0.01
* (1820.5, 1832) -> -0.08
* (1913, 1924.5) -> -0.06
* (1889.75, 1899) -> 0.08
